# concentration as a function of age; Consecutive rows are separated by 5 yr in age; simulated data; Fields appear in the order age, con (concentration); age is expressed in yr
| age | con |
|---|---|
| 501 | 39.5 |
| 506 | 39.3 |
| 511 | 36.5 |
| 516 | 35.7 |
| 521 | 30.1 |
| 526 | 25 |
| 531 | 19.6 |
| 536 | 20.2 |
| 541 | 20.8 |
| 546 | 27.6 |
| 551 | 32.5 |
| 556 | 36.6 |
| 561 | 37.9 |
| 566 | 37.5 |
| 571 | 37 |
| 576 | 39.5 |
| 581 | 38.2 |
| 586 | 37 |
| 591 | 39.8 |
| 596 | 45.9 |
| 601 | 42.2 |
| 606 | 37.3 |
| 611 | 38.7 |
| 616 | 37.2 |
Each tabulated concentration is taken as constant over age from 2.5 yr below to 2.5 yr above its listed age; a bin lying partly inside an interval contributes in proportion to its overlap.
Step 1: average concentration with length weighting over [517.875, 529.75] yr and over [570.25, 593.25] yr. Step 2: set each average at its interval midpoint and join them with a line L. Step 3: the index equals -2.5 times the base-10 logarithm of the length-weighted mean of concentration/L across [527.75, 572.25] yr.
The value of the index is 0.10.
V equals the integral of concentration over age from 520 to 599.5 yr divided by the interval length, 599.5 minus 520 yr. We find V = 33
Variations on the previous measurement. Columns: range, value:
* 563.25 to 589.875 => 37.9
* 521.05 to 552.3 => 24.4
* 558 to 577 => 37.8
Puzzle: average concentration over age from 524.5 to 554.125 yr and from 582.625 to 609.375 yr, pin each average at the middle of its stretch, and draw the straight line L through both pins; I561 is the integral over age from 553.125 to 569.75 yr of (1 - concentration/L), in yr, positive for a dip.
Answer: -3.5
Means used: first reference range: 24.5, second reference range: 40.3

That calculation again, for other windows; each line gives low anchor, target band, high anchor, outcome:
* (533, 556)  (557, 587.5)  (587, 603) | -2.6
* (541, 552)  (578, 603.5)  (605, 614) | -4.1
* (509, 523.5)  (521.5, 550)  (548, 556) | 8.5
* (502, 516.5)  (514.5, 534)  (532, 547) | 2.1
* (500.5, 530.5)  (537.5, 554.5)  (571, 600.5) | 4.2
